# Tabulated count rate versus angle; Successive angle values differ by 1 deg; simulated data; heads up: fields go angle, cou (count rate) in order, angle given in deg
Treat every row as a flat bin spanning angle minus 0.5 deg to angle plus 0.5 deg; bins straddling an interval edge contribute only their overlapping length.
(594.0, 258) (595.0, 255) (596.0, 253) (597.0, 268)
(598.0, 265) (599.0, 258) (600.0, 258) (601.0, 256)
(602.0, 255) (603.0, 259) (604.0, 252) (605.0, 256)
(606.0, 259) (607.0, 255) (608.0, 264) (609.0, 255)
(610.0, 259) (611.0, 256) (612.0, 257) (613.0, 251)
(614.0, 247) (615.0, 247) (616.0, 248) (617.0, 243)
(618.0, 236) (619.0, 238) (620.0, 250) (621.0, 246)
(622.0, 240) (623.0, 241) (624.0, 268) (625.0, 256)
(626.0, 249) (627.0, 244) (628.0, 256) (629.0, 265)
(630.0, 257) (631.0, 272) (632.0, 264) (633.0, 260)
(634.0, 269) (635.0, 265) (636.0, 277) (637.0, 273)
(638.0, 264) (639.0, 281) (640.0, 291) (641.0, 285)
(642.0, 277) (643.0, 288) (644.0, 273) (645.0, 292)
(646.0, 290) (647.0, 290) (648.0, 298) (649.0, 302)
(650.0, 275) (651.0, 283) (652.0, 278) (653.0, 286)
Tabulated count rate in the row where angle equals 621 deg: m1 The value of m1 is 246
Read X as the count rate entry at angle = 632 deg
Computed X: 264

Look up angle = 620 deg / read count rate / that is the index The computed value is 250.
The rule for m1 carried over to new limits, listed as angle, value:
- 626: 249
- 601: 256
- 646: 290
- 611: 256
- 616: 248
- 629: 265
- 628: 256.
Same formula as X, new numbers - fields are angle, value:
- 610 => 259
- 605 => 256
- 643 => 288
